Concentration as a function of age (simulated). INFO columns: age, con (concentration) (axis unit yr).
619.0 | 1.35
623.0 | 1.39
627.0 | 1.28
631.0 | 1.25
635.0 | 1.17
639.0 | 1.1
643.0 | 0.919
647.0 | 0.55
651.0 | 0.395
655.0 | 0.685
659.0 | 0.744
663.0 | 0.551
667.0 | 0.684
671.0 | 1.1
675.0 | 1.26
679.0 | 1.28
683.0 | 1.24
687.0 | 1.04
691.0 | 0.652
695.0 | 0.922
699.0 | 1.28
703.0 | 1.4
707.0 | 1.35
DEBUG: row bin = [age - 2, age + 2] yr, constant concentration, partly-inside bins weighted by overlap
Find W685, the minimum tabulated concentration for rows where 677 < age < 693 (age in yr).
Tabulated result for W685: 0.652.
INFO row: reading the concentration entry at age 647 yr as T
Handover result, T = 0.55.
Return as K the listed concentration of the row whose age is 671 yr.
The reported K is 1.1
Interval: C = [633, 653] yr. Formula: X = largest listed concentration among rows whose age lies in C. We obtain 1.17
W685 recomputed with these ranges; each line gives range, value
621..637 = 1.17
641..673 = 0.395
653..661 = 0.685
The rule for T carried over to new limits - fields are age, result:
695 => 0.922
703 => 1.4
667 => 0.684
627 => 1.28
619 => 1.35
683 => 1.24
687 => 1.04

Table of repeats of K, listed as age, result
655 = 0.685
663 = 0.551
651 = 0.395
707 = 1.35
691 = 0.652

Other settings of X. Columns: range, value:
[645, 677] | 1.26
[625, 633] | 1.28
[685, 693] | 1.04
